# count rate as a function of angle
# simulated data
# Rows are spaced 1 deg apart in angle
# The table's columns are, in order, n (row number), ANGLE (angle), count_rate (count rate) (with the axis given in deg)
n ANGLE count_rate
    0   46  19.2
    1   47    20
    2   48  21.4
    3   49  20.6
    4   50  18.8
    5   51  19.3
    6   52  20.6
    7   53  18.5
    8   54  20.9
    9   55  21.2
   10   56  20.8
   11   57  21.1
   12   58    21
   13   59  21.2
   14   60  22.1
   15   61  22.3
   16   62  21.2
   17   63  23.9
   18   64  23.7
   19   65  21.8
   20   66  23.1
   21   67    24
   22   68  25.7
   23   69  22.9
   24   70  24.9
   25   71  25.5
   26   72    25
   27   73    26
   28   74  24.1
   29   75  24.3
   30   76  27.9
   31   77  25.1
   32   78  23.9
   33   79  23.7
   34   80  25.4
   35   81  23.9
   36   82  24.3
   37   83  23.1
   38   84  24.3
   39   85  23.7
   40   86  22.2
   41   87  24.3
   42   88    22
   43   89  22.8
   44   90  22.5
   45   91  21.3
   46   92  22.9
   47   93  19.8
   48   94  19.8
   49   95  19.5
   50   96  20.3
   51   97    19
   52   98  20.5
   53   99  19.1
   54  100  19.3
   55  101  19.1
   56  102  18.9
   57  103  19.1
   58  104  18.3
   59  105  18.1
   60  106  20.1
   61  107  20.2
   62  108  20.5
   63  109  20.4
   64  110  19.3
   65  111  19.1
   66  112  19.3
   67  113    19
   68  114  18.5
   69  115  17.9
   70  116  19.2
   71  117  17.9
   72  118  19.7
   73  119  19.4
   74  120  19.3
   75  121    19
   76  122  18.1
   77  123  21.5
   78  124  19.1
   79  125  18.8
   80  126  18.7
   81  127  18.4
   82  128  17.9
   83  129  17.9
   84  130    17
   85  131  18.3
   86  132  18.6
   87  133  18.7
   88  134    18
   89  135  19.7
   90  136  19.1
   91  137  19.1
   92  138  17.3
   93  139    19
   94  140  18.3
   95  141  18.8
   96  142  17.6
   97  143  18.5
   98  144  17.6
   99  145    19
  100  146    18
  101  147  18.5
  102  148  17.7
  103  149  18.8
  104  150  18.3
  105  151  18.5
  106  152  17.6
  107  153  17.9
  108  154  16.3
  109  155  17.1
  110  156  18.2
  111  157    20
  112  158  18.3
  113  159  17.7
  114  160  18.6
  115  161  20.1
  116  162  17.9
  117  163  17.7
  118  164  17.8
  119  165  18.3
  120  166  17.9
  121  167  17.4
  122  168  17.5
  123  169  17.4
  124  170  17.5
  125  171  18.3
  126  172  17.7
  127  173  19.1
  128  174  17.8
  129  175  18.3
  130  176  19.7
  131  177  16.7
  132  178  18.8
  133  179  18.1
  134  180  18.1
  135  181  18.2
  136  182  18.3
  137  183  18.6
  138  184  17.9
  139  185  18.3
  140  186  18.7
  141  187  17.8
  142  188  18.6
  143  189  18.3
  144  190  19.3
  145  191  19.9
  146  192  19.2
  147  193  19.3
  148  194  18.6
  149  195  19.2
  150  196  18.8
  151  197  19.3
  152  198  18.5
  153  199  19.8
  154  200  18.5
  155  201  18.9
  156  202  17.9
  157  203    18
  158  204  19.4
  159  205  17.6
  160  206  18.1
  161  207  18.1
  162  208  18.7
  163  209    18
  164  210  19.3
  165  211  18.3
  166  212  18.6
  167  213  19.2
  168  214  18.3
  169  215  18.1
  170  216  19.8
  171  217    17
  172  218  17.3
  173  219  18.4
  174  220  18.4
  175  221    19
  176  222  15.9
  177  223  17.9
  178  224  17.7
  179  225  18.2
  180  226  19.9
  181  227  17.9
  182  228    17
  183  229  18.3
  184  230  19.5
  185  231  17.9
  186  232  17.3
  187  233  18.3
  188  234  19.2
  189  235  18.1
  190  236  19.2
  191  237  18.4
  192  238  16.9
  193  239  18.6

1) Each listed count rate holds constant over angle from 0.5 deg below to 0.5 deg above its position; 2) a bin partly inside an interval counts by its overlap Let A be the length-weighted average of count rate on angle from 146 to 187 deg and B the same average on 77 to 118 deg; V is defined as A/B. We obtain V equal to 0.9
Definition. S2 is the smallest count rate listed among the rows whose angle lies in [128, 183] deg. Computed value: 16.3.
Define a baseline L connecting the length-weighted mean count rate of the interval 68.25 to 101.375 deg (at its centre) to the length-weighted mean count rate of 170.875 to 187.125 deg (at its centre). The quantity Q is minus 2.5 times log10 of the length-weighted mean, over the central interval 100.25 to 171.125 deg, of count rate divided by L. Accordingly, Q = 0.10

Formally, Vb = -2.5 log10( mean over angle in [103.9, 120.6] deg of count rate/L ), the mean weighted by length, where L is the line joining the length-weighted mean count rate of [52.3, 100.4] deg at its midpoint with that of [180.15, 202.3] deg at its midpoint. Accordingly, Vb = 0.117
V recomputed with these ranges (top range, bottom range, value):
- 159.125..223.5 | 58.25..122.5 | 0.85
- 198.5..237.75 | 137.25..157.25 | 1.01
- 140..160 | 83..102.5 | 0.86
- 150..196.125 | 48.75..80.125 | 0.80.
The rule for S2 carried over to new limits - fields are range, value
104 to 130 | 17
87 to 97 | 19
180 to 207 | 17.6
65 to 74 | 21.8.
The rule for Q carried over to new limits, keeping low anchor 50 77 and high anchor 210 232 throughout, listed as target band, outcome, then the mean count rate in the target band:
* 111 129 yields 0.122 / 18.9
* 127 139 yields 0.134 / 18.4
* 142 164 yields 0.114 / 18.2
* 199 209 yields 0.018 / 18.4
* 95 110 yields 0.114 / 19.5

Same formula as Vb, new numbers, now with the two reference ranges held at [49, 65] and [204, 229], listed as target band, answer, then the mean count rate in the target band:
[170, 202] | 0.01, 18.6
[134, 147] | 0.06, 18.5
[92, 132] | 0.05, 19.2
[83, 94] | -0.10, 22.5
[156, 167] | 0.05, 18.4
